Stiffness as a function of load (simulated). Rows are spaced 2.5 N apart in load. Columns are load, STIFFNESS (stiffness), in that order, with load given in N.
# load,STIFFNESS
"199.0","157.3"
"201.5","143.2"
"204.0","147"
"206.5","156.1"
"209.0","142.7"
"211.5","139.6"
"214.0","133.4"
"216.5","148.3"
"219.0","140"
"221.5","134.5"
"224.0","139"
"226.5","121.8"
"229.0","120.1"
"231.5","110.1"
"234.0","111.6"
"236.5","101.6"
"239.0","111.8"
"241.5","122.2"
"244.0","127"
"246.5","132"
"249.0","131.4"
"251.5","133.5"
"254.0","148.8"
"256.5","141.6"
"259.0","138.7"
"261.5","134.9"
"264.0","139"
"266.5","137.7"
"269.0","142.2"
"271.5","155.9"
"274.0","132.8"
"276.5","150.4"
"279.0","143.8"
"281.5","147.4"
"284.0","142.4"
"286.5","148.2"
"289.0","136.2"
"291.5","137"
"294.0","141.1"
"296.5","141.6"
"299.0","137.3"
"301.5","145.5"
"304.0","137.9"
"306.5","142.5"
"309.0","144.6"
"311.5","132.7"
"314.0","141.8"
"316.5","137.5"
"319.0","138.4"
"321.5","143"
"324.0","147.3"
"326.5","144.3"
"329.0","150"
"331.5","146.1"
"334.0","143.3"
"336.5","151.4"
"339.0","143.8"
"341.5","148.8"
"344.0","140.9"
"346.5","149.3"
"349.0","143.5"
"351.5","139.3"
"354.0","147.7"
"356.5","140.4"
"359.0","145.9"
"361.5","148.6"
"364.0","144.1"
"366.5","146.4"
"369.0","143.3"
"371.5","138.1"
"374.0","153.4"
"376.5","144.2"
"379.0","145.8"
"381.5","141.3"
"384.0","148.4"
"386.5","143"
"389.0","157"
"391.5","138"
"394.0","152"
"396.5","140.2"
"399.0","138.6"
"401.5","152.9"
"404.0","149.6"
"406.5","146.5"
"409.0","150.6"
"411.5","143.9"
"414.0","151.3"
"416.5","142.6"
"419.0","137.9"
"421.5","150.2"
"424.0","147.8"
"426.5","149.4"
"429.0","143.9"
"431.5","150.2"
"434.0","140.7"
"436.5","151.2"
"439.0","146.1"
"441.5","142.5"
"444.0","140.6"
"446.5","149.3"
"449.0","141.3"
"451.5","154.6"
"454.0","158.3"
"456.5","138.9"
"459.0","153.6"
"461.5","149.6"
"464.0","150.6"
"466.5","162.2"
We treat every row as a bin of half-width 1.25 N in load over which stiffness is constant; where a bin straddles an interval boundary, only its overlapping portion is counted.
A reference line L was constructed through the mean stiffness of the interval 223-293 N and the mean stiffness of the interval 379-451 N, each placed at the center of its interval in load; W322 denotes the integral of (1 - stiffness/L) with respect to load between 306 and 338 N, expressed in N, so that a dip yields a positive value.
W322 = -1.1 N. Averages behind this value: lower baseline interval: 134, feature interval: 143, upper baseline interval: 146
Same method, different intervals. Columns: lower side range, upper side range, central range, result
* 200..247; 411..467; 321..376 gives -1.9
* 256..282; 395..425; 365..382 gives 0.0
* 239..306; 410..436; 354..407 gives -0.6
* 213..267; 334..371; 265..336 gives -2.4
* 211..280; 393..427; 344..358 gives -0.2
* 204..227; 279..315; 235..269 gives 2.4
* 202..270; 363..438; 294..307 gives -0.3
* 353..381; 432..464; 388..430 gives -0.1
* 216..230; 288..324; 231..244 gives 2.1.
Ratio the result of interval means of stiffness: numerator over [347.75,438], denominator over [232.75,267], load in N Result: 1.13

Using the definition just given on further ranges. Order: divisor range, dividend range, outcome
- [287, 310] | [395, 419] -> 1.04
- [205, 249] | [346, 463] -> 1.13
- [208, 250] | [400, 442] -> 1.15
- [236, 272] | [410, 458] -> 1.10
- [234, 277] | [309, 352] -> 1.08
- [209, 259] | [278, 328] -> 1.09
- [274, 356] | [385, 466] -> 1.03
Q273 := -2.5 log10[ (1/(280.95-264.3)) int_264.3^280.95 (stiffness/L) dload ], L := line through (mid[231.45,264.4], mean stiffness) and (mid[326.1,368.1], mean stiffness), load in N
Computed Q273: -0.09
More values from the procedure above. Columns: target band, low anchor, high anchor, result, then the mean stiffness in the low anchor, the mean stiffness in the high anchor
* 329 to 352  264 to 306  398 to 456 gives -0.012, 142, 147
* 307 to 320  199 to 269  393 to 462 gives -0.002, 133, 147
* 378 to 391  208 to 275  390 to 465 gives -0.024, 132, 147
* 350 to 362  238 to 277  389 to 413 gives -0.007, 136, 146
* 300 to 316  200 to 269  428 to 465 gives -0.020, 133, 147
